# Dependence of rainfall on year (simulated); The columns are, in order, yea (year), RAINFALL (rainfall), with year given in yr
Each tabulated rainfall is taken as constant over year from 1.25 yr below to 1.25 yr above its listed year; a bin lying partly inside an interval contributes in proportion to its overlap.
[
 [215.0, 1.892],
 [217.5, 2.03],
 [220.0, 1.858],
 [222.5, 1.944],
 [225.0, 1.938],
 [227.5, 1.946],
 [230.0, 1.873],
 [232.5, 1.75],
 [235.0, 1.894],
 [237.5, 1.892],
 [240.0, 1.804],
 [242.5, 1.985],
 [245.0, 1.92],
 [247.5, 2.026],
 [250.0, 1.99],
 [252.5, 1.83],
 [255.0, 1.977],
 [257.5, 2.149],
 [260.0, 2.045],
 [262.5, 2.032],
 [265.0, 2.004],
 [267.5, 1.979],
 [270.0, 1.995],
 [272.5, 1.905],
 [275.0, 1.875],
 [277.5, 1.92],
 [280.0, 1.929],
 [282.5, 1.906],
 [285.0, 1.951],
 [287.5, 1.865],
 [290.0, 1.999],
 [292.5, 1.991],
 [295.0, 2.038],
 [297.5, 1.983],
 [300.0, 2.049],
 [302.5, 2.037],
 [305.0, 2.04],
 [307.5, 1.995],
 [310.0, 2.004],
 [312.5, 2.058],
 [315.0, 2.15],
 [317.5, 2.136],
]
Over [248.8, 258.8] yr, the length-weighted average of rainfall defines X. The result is 1.99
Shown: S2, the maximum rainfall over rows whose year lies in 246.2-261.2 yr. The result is 2.149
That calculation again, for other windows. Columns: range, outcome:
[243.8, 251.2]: 2.026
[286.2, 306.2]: 2.049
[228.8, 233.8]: 1.873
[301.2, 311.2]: 2.04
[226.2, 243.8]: 1.985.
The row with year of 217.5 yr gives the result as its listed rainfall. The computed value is 2.03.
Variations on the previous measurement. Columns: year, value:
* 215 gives 1.892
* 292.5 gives 1.991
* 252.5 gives 1.83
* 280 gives 1.929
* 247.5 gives 2.026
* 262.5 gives 2.032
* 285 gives 1.951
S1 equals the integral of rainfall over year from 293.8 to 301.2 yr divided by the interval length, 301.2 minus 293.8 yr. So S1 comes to 2.02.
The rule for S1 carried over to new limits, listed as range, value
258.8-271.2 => 2.01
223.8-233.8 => 1.88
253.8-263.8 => 2.05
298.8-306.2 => 2.04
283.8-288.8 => 1.91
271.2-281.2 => 1.91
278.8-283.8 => 1.92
